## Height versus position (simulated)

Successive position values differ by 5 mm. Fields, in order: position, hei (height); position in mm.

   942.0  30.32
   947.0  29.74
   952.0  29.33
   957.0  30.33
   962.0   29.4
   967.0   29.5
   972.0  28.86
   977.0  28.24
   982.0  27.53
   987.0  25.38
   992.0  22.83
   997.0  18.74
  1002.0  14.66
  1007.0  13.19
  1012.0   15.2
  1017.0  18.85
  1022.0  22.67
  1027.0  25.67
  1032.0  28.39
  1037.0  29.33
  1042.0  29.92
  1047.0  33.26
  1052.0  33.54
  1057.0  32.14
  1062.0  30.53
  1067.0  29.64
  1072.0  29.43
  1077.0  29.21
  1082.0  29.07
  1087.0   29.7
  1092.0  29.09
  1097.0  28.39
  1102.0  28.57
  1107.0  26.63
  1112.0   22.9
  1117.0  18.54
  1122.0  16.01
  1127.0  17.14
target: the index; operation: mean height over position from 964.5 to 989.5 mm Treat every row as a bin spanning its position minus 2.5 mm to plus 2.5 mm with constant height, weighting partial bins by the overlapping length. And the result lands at 27.9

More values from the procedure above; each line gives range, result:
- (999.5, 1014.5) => 14.3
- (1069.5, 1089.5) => 29.4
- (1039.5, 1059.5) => 32.2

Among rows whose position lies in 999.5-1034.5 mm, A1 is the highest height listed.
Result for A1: 28.39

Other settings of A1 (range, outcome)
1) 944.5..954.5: 29.74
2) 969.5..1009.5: 28.86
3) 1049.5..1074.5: 33.54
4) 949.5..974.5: 30.33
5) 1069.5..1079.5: 29.43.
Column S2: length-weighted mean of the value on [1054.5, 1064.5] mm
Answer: 31.3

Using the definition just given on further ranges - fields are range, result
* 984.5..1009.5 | 19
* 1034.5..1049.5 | 30.8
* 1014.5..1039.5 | 25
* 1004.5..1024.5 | 17.5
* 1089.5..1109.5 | 28.2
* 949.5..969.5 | 29.6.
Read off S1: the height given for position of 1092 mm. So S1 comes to 29.09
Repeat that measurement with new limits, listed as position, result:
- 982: 27.53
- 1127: 17.14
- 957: 30.33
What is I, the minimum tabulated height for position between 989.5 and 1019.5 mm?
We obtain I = 13.19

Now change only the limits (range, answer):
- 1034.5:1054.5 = 29.33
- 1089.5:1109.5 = 26.63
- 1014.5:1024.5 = 18.85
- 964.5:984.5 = 27.53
